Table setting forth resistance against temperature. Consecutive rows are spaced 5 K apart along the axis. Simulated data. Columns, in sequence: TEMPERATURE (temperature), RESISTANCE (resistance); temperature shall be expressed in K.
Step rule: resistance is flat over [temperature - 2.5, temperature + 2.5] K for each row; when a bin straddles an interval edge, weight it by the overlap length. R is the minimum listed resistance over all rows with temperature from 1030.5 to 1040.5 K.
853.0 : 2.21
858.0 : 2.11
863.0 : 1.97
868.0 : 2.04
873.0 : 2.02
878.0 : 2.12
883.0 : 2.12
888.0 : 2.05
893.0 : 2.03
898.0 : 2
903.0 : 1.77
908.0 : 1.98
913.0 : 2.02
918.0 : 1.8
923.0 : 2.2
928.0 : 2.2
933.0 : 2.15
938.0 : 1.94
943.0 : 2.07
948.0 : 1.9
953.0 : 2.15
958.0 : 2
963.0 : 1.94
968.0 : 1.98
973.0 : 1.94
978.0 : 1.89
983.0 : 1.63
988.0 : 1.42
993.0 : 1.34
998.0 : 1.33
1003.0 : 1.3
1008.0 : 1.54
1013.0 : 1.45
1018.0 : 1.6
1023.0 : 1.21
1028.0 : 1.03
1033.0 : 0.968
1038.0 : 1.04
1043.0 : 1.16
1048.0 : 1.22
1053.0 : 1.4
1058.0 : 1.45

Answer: 0.968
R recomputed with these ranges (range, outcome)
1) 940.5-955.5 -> 1.9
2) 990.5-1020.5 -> 1.3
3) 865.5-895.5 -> 2.02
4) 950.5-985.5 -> 1.63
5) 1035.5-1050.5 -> 1.04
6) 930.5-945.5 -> 1.94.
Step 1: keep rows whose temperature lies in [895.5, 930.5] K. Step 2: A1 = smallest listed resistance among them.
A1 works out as 1.77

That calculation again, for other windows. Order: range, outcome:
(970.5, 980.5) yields 1.89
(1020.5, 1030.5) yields 1.03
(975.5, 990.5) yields 1.42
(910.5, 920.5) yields 1.8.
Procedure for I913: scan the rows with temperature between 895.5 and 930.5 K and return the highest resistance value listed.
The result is 2.2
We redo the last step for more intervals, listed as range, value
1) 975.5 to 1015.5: 1.89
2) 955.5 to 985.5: 2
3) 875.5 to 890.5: 2.12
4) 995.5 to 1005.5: 1.33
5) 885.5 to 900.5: 2.05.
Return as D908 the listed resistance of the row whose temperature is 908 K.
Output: 1.98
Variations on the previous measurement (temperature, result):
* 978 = 1.89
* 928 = 2.2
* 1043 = 1.16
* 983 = 1.63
